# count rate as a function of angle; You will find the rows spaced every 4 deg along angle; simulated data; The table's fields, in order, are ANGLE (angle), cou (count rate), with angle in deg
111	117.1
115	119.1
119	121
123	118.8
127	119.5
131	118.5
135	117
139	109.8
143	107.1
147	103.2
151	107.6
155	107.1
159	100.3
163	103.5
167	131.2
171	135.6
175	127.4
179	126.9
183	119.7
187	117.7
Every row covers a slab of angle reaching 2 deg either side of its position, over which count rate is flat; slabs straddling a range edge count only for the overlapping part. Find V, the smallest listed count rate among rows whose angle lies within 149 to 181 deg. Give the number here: 100.3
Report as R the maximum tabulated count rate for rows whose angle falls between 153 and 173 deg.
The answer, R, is 135.6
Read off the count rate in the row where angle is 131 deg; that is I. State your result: 118.5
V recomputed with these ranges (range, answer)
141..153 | 103.2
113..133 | 118.5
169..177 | 127.4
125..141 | 109.8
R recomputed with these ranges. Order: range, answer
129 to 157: 118.5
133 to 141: 117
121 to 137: 119.5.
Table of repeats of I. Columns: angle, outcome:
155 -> 107.1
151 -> 107.6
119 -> 121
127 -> 119.5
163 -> 103.5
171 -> 135.6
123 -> 118.8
